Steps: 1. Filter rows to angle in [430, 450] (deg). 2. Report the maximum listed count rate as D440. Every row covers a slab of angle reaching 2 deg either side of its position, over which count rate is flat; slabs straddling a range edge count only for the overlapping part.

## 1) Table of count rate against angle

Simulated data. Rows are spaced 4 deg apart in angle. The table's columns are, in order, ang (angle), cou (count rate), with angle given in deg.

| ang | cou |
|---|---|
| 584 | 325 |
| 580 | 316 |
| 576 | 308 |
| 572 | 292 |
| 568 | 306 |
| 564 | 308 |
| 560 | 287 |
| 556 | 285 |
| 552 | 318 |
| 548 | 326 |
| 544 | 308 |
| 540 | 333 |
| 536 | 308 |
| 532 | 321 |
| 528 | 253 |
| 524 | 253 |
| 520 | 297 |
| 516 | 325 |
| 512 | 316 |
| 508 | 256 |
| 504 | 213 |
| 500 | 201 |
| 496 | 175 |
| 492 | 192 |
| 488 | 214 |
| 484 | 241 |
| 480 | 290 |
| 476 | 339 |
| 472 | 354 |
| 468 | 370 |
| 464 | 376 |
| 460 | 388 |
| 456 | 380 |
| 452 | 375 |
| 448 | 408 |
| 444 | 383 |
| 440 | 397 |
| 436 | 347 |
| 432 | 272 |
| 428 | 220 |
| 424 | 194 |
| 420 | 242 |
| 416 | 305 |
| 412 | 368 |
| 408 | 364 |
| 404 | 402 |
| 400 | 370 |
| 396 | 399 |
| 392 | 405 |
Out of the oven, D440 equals 408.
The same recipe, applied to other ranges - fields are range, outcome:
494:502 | 201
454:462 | 388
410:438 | 368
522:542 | 333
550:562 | 318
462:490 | 376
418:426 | 242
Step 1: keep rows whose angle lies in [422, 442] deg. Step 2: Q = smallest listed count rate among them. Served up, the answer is 194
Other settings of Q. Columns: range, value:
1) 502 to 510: 213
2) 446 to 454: 375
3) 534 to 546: 308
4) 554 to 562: 285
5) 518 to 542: 253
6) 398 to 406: 370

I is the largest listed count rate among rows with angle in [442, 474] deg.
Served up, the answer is 408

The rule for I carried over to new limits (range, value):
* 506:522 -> 325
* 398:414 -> 402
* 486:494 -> 214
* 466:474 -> 370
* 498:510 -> 256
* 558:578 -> 308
